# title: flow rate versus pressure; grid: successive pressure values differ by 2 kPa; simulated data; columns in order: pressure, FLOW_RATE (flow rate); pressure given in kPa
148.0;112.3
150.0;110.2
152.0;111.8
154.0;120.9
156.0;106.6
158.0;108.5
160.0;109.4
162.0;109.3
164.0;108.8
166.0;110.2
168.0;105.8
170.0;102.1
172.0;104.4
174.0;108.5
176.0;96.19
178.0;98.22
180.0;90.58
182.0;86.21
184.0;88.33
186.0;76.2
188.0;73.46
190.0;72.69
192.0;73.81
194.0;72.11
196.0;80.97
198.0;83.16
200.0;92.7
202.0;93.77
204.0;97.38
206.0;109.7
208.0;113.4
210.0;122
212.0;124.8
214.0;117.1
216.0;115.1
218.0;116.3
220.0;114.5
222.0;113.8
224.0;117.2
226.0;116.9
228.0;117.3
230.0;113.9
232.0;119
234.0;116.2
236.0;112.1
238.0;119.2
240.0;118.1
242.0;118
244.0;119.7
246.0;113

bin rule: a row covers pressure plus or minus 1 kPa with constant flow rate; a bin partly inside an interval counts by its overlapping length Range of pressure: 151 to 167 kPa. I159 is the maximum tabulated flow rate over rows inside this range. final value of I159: 120.9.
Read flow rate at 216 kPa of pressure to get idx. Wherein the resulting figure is 115.1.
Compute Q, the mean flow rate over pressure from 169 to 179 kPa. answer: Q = 102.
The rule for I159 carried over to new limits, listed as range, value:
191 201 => 92.7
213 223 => 117.1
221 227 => 117.2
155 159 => 108.5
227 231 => 117.3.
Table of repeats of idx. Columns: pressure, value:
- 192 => 73.81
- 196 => 80.97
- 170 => 102.1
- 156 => 106.6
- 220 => 114.5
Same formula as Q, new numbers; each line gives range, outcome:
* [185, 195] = 73.7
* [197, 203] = 89.9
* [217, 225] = 115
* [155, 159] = 108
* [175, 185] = 91.9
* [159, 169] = 109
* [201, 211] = 107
